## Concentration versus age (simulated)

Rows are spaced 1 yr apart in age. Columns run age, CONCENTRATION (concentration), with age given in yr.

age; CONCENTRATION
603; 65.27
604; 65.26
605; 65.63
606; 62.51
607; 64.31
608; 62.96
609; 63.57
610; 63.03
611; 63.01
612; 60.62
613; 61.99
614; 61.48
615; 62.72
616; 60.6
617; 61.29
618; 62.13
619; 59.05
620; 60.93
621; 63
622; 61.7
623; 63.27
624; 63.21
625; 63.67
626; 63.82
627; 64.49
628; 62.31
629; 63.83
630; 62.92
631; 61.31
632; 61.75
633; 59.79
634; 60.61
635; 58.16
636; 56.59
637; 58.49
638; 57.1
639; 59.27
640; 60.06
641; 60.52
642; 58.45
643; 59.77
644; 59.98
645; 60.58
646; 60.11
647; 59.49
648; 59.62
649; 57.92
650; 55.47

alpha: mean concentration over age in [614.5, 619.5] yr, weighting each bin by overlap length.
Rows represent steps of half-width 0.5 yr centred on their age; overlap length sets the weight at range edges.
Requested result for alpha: 61.2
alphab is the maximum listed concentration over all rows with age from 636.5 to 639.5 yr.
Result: 59.27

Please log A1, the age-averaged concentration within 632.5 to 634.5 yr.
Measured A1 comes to 60.2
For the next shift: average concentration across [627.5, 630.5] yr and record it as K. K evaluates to 63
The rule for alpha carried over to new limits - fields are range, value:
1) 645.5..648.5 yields 59.7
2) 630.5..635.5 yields 60.3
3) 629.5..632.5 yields 62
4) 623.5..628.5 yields 63.5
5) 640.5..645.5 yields 59.9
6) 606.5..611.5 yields 63.4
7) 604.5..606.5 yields 64.1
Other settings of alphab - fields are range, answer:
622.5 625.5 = 63.67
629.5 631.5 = 62.92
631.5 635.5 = 61.75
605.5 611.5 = 64.31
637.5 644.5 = 60.52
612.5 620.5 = 62.72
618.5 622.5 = 63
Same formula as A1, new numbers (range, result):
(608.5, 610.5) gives 63.3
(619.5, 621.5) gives 62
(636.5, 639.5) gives 58.3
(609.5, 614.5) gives 62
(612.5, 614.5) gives 61.7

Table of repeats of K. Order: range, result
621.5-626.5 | 63.1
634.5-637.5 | 57.7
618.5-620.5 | 60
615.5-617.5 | 60.9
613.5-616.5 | 61.6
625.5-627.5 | 64.2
